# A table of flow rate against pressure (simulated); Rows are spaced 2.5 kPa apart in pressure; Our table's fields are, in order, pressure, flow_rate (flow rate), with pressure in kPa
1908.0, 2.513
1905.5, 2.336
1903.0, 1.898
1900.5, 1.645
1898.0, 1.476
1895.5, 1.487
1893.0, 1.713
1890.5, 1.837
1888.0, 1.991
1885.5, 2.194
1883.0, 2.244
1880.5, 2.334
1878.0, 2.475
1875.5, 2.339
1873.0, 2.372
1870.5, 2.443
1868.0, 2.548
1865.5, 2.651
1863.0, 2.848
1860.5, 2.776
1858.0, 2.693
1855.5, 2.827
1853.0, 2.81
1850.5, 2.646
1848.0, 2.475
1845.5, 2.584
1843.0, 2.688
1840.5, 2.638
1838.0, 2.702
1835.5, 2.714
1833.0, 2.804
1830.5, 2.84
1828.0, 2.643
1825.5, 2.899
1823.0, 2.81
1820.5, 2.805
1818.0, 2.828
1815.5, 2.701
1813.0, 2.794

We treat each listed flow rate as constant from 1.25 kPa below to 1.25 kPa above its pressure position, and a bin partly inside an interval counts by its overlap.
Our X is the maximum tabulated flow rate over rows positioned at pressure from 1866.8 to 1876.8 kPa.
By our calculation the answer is 2.548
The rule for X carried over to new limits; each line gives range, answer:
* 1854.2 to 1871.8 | 2.848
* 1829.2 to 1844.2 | 2.84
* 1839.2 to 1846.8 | 2.688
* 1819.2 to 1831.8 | 2.899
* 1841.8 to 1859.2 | 2.827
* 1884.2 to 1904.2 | 2.194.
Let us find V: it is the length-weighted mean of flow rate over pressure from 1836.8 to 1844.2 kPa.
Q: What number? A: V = 2.68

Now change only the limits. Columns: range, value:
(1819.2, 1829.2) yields 2.79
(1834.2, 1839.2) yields 2.71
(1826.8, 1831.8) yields 2.74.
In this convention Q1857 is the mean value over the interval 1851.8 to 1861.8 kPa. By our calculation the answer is 2.78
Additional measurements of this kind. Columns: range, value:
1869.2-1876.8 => 2.39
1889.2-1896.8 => 1.68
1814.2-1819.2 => 2.76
